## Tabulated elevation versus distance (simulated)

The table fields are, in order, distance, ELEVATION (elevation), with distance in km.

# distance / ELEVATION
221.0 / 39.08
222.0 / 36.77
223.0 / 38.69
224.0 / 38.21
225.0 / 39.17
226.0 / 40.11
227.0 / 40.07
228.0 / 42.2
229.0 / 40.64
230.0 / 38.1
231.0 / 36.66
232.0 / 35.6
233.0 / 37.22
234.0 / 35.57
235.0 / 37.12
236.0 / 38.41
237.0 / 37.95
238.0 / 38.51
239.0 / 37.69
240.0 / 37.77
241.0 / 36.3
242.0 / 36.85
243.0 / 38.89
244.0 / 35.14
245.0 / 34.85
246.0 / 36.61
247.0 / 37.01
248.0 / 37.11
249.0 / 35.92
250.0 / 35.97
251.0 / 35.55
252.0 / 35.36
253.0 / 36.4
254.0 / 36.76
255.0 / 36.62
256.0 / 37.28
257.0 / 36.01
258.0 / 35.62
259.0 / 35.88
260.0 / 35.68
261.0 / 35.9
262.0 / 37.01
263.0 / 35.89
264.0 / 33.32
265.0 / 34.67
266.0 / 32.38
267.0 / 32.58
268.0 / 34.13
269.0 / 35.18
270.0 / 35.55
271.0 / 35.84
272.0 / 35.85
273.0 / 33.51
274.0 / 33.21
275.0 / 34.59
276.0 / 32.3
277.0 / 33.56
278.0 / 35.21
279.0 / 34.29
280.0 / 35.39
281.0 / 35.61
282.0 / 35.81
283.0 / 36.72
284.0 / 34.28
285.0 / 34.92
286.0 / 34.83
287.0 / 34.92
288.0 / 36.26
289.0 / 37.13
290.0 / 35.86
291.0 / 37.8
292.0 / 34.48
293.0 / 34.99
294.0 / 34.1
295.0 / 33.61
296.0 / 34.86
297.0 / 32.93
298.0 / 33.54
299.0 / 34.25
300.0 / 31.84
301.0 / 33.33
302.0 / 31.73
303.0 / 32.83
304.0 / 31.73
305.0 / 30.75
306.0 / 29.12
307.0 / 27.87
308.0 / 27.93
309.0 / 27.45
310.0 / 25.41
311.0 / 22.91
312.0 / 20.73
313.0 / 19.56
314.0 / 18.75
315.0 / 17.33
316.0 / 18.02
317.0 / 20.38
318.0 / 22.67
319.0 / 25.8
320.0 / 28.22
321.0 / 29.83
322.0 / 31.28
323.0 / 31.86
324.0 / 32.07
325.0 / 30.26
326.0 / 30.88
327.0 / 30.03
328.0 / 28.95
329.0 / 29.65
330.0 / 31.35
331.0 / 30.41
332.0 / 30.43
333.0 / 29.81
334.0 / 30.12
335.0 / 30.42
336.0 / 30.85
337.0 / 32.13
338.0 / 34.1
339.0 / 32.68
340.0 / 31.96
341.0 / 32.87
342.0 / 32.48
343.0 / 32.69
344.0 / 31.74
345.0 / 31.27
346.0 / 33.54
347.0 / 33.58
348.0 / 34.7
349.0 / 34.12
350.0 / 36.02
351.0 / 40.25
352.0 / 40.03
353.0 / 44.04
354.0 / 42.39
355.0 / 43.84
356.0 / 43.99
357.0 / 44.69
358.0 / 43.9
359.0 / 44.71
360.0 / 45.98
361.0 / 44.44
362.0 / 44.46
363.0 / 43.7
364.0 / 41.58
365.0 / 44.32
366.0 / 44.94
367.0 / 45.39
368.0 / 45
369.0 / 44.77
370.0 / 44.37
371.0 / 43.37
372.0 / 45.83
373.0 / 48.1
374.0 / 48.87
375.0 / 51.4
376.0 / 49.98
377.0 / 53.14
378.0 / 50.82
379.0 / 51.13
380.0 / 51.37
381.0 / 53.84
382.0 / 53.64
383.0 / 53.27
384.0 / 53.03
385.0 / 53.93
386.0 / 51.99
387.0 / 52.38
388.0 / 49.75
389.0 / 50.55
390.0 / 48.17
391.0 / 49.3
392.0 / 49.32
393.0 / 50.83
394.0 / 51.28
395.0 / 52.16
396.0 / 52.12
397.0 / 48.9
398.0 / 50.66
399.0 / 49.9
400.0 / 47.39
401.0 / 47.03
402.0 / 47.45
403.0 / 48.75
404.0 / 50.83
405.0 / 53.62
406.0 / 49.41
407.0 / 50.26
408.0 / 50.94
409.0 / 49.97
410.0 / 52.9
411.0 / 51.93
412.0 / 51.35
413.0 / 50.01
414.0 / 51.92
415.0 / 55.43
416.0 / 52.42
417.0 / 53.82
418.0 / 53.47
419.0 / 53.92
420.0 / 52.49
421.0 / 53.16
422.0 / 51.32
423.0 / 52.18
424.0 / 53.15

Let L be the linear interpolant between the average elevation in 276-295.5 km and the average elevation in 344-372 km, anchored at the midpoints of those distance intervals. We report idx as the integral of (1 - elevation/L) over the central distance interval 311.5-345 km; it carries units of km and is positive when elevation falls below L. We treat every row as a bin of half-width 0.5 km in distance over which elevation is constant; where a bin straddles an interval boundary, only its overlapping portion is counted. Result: 9.0 km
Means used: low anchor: 35.2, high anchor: 41.5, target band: 28.5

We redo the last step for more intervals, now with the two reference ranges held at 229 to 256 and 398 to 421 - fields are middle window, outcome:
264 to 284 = 2.6 km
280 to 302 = 3.3 km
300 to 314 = 4.9 km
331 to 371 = 7.0 km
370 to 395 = -0.9 km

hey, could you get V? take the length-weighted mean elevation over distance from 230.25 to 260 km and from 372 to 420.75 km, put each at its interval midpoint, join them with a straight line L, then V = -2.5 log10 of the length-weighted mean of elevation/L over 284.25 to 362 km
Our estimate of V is 0.33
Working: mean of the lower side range 36.6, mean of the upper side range 51.1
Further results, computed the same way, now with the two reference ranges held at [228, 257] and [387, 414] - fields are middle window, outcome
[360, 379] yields 0.03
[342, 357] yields 0.23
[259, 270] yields 0.12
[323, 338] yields 0.40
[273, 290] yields 0.15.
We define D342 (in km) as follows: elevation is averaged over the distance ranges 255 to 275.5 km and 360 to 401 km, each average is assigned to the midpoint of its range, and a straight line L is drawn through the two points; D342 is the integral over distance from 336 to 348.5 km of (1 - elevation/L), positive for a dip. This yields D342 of 3.3 km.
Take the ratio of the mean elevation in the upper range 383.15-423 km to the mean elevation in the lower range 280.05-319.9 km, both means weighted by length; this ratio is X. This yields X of 1.7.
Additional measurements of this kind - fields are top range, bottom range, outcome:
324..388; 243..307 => 1.17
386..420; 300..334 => 1.84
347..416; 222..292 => 1.32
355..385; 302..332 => 1.75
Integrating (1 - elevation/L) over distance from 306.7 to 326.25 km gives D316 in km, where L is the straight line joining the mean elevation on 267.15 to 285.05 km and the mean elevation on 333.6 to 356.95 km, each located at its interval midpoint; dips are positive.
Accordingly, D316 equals 5.4 km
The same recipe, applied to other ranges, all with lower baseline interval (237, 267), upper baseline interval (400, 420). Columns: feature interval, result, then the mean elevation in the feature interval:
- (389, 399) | -0.1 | 50.3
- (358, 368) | 0.5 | 44.4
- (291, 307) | 3.0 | 32.9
